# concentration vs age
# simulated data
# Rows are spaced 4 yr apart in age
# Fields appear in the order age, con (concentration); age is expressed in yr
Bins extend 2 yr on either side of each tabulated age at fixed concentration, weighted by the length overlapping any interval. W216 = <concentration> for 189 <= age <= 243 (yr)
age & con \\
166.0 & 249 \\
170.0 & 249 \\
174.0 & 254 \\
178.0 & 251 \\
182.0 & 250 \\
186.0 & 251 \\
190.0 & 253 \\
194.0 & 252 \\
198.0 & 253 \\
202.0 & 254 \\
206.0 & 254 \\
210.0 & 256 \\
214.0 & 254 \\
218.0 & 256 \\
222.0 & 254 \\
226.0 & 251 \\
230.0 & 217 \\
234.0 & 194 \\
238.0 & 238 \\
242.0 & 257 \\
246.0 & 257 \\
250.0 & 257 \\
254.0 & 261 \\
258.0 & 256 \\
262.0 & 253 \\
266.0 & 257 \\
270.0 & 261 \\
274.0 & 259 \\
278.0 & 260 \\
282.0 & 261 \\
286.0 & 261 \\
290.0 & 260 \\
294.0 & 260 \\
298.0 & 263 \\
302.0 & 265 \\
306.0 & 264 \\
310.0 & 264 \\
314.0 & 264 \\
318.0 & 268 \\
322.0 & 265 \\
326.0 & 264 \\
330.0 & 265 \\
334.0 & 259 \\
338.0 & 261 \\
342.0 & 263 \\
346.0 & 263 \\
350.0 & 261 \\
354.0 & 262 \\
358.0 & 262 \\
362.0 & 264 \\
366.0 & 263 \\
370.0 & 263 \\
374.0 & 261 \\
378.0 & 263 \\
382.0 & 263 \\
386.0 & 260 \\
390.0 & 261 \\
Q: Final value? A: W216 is 246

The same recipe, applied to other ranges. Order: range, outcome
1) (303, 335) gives 264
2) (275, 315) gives 262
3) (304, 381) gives 263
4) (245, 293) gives 259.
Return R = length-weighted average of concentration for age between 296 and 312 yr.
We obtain 264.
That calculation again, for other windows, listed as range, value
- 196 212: 254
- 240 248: 257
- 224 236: 221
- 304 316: 264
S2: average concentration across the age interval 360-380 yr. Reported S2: 263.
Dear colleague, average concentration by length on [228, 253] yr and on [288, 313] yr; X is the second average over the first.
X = 1.11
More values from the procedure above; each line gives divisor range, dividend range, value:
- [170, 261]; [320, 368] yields 1.05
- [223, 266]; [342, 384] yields 1.07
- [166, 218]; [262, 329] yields 1.04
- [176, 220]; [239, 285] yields 1.02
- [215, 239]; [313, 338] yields 1.12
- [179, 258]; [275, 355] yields 1.06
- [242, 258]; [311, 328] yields 1.03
